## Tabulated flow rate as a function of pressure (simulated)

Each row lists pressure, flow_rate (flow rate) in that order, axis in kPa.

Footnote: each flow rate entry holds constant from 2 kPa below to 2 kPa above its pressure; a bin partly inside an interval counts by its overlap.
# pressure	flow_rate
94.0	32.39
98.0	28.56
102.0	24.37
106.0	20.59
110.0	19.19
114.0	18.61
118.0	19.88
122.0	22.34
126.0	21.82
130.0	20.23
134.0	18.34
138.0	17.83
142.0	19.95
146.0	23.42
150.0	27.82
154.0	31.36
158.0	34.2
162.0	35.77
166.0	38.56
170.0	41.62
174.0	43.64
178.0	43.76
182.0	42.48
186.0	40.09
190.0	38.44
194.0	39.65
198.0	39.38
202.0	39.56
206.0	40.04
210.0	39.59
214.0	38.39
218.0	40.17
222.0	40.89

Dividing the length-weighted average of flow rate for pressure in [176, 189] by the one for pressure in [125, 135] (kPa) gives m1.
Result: 2.08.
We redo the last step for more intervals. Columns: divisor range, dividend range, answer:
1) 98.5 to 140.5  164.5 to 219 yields 1.96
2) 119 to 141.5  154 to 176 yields 1.90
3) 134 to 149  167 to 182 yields 2.07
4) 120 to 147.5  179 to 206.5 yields 1.95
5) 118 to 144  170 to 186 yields 2.13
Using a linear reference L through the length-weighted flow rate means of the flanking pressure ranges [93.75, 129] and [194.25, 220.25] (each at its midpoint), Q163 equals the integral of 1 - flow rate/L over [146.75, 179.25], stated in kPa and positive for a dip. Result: -4.6 kPa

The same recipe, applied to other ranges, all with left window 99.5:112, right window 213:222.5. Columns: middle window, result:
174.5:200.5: -4.47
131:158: 4.16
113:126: 1.78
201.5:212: -0.49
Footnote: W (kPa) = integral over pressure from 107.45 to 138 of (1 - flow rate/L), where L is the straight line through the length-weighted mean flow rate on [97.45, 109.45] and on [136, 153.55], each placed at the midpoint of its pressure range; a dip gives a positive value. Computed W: 4.3 kPa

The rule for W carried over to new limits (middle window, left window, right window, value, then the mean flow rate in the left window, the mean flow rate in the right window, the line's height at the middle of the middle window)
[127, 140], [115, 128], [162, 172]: 3.4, 21.1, 39.2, 25.9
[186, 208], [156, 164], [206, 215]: -0.8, 35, 39.3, 38.1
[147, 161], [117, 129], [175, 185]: 1.0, 21.4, 42.9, 33.1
